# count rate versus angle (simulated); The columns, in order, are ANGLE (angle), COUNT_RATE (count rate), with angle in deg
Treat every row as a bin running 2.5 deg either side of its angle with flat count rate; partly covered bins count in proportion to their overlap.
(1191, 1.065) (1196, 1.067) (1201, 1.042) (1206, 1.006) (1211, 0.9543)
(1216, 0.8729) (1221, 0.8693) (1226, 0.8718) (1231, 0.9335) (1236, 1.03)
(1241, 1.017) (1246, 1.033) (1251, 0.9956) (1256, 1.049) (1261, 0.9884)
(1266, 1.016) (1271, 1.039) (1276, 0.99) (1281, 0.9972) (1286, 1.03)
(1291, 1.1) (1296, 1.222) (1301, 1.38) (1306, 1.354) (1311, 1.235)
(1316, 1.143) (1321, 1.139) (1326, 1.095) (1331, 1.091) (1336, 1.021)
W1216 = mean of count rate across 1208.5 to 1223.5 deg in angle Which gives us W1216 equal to 0.899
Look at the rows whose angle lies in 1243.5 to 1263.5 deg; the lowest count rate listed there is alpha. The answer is 0.9884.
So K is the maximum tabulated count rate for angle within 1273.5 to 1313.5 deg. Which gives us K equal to 1.38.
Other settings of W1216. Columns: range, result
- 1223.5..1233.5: 0.903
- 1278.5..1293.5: 1.04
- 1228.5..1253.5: 1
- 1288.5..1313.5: 1.26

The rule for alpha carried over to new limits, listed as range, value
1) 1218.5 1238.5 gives 0.8693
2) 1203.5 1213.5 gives 0.9543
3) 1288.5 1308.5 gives 1.1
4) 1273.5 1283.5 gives 0.99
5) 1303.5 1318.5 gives 1.143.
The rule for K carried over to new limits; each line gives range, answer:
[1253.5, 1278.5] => 1.049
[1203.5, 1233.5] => 1.006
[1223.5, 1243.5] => 1.03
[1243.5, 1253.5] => 1.033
